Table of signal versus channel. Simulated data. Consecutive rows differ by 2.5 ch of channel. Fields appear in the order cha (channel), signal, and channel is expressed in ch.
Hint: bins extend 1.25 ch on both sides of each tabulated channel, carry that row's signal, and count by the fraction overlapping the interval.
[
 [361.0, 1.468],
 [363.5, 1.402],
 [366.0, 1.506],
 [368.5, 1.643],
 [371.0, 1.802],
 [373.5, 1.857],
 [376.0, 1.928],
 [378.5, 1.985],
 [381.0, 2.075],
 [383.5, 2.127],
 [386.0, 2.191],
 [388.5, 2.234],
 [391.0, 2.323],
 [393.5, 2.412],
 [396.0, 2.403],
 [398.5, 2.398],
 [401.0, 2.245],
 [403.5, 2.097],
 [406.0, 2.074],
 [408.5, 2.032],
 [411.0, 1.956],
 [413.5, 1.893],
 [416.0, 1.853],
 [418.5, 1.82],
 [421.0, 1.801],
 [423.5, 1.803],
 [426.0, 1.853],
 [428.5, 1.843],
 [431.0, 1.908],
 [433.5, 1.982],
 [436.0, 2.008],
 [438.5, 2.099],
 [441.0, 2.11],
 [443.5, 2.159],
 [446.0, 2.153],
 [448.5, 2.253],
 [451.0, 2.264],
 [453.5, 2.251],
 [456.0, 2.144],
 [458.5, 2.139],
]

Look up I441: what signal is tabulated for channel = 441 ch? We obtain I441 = 2.11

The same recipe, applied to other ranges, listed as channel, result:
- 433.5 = 1.982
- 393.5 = 2.412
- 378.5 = 1.985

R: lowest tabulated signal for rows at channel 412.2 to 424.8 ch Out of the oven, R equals 1.801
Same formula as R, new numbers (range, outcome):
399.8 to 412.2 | 1.956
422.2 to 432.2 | 1.803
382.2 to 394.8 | 2.127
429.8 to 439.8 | 1.908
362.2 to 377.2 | 1.402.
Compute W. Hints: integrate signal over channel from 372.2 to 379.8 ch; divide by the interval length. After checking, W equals 1.92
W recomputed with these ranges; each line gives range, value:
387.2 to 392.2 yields 2.28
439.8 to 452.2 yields 2.19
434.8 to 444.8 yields 2.09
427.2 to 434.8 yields 1.91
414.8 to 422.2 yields 1.82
